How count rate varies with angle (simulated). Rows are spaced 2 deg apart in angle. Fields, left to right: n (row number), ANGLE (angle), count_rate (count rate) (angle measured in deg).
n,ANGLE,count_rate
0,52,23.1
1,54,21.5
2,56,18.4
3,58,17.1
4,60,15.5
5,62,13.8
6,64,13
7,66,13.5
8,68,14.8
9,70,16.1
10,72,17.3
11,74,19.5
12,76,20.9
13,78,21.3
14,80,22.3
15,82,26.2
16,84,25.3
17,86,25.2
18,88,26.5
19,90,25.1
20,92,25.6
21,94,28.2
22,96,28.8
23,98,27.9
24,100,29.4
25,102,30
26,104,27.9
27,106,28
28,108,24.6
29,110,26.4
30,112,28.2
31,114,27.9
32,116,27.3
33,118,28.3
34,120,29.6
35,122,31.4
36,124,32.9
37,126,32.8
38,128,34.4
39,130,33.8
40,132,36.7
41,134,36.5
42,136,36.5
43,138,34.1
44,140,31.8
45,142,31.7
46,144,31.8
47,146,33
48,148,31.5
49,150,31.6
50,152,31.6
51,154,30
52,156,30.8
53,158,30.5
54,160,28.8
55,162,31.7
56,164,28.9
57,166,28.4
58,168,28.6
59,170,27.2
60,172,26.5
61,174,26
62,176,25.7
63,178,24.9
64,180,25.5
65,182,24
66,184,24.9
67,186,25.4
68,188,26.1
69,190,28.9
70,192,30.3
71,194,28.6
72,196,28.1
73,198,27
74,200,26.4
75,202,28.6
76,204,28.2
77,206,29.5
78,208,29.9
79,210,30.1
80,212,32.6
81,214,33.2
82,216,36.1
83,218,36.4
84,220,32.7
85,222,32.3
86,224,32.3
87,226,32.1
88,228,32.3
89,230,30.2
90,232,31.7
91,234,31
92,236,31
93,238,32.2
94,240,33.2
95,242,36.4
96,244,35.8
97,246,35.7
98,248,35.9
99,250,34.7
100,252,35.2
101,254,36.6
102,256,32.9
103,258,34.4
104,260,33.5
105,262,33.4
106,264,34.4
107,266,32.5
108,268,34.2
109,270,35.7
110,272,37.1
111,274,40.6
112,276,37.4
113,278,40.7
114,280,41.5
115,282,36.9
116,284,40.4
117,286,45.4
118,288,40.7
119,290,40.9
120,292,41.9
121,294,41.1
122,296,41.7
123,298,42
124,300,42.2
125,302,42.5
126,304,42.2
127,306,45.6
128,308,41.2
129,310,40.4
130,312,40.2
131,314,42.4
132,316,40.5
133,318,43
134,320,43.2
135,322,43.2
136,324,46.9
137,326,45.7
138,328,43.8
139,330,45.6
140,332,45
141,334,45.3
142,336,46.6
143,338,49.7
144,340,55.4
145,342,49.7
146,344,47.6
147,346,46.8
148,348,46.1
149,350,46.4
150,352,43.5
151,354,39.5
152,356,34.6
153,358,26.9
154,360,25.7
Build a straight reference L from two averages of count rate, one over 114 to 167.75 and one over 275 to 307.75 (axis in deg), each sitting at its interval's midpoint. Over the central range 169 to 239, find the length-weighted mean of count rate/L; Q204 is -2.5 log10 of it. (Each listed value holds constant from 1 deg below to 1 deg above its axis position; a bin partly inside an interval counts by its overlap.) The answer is 0.22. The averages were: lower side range 31.7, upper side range 41.4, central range 29.4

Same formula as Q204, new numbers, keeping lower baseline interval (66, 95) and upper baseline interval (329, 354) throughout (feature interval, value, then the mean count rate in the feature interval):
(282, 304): 0.02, 41.7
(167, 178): 0.16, 26.6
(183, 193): 0.19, 27.1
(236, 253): 0.09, 34.7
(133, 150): -0.19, 33.3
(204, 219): 0.08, 32.3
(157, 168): 0.01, 29.6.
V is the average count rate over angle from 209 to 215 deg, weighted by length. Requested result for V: 32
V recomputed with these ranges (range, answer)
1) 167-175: 27.1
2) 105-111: 26.3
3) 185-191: 26.8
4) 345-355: 44.5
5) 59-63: 14.7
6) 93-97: 28.5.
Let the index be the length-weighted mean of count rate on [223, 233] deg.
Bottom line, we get 31.7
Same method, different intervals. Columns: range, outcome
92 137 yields 30.2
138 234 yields 29.7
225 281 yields 34.7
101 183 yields 29.9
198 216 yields 30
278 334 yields 42.5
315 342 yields 45.8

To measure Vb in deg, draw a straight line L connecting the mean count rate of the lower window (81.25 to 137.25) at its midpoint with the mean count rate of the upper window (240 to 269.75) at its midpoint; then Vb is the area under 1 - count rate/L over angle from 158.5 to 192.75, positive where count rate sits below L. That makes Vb 4.9 deg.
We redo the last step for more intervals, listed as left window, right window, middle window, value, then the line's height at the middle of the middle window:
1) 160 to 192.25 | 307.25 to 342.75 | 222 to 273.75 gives 2.6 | 35.6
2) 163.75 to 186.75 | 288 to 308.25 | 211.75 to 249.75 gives 0.0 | 33.4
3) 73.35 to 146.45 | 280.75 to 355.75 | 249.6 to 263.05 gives 1.7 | 39.3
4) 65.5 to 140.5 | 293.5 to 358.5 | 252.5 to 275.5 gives 2.4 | 39.1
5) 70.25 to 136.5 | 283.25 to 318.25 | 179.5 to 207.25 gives 5.6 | 34.2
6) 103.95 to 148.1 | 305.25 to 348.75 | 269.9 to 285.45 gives 1.0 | 41.8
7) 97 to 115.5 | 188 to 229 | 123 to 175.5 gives -4.4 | 29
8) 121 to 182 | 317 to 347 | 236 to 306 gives 6.0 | 41.2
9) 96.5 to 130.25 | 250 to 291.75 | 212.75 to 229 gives 0.6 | 34.7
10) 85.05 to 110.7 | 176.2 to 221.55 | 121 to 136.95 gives -3.8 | 27.7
